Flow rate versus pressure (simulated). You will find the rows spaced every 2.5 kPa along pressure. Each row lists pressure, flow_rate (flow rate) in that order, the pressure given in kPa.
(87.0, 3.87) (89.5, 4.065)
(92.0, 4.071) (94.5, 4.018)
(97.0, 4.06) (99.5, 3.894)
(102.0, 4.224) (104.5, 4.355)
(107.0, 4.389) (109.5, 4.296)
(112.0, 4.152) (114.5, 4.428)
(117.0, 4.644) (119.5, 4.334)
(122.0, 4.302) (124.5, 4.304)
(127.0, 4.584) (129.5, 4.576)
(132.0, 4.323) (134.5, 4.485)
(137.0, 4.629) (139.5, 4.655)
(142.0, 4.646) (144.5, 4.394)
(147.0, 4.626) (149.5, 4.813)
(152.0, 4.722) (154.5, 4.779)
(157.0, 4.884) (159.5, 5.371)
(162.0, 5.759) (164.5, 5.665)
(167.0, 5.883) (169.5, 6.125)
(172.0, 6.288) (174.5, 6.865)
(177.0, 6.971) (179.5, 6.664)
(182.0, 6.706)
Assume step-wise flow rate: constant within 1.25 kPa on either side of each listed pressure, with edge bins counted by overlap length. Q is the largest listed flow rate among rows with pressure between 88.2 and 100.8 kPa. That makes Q 4.071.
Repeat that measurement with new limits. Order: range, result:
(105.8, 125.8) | 4.644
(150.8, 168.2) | 5.883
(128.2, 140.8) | 4.655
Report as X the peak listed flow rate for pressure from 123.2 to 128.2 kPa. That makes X 4.584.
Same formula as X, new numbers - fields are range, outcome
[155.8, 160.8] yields 5.371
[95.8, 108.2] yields 4.389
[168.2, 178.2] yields 6.971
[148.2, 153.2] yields 4.813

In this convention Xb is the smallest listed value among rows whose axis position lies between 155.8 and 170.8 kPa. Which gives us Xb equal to 4.884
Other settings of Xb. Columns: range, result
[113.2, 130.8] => 4.302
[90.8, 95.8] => 4.018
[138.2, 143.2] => 4.646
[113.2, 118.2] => 4.428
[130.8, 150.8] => 4.323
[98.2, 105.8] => 3.894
